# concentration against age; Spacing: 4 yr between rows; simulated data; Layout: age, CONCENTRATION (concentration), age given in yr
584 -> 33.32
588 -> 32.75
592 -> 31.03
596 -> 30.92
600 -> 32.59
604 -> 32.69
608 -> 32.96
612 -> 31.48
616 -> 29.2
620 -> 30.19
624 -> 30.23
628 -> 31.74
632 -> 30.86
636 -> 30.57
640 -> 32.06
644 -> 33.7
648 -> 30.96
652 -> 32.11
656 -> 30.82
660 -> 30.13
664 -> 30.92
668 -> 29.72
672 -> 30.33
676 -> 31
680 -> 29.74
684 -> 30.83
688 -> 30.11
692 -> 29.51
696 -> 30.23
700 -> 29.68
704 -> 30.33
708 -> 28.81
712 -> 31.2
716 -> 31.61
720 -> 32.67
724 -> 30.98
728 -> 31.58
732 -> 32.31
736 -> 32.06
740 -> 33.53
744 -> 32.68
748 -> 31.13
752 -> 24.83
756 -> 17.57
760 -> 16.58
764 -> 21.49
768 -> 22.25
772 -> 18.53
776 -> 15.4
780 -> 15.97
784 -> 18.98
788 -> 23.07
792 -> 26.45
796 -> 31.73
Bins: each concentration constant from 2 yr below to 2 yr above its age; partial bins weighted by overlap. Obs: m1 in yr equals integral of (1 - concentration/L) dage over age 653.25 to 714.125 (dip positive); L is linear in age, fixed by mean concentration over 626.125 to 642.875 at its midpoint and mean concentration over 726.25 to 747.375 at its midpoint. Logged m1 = 3.1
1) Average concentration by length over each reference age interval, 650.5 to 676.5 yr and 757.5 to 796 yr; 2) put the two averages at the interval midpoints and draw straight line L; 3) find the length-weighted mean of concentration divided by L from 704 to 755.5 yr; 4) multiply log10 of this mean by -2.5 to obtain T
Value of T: -0.24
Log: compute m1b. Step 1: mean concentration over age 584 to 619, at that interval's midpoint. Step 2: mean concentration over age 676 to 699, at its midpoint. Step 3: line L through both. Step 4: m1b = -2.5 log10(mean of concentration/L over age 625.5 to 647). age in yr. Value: -0.02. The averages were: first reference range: 31.8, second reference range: 30.1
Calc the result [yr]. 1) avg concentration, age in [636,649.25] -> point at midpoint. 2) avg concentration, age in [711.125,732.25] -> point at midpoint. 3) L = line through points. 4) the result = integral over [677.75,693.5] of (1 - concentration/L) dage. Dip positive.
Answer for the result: 0.9 yr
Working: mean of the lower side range 32.1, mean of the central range 30.1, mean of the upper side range 31.7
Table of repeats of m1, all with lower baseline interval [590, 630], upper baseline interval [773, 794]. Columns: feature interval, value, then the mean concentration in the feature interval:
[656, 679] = -2.4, 30.4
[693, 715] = -4.4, 30.1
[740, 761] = -3.4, 25.8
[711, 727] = -5.0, 31.6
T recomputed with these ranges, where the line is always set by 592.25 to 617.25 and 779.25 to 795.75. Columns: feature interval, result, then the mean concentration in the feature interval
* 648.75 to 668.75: -0.07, 30.8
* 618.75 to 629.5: 0.00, 30.7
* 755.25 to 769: 0.22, 19.4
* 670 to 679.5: -0.09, 30.5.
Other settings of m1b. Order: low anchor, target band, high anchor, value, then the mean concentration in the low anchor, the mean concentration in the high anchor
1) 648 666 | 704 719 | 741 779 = -0.161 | 31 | 22.4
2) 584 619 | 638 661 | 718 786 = -0.072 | 31.8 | 25.2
